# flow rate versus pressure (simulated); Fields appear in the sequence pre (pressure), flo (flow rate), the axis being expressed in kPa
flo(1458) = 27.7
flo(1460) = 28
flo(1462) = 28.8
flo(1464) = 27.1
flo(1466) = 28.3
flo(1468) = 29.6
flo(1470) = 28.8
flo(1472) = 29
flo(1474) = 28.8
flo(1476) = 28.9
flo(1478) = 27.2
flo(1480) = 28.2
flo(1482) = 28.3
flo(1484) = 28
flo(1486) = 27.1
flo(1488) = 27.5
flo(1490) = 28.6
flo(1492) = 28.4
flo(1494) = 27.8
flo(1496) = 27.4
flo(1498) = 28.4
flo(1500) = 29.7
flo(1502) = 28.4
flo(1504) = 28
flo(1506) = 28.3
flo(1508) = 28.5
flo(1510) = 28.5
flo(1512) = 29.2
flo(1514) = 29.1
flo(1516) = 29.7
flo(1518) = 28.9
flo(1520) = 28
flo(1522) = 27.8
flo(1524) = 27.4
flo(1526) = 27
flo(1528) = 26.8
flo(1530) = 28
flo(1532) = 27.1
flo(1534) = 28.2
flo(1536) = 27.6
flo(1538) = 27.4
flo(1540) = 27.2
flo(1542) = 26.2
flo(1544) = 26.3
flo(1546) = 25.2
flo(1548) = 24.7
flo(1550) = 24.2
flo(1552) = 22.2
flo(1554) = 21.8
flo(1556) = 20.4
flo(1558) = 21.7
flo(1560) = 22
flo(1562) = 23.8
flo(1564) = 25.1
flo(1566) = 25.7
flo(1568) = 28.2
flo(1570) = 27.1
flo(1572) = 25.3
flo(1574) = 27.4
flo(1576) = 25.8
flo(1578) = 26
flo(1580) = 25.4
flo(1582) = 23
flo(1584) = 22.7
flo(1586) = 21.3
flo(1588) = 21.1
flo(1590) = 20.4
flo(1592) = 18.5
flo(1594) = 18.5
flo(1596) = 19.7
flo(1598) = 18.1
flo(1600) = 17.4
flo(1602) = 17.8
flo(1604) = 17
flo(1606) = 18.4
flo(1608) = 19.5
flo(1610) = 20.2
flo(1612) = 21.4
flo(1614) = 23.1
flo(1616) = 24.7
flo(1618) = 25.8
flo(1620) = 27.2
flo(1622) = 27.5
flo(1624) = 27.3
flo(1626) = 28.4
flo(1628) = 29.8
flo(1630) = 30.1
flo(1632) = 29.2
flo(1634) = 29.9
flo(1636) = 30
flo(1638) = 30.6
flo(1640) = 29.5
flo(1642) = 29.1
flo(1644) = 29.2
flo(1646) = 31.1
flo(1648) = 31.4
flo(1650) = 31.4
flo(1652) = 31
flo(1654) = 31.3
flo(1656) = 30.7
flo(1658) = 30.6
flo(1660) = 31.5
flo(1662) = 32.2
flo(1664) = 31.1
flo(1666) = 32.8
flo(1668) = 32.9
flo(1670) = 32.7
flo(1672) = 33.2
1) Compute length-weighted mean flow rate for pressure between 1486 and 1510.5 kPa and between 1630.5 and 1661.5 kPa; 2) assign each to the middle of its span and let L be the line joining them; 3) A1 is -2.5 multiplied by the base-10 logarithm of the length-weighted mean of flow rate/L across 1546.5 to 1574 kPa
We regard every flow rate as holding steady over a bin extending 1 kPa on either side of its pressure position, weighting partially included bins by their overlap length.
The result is 0.20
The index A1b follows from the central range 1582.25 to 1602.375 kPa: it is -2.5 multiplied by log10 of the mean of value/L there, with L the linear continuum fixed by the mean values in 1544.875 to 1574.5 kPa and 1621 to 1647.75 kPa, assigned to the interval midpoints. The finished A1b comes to 0.32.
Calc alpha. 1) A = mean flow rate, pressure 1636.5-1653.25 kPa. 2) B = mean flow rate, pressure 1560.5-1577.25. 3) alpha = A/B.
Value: 1.2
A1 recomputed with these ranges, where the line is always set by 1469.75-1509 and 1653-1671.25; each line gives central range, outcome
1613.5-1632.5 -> 0.13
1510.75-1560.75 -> 0.12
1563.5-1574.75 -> 0.13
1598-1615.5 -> 0.50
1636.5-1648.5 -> 0.05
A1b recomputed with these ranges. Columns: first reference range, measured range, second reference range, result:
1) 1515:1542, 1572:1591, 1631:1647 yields 0.21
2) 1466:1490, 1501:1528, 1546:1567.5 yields -0.09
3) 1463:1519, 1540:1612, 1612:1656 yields 0.26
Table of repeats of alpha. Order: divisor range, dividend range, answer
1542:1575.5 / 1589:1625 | 0.87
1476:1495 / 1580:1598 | 0.74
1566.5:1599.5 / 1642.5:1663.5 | 1.35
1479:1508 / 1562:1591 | 0.87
